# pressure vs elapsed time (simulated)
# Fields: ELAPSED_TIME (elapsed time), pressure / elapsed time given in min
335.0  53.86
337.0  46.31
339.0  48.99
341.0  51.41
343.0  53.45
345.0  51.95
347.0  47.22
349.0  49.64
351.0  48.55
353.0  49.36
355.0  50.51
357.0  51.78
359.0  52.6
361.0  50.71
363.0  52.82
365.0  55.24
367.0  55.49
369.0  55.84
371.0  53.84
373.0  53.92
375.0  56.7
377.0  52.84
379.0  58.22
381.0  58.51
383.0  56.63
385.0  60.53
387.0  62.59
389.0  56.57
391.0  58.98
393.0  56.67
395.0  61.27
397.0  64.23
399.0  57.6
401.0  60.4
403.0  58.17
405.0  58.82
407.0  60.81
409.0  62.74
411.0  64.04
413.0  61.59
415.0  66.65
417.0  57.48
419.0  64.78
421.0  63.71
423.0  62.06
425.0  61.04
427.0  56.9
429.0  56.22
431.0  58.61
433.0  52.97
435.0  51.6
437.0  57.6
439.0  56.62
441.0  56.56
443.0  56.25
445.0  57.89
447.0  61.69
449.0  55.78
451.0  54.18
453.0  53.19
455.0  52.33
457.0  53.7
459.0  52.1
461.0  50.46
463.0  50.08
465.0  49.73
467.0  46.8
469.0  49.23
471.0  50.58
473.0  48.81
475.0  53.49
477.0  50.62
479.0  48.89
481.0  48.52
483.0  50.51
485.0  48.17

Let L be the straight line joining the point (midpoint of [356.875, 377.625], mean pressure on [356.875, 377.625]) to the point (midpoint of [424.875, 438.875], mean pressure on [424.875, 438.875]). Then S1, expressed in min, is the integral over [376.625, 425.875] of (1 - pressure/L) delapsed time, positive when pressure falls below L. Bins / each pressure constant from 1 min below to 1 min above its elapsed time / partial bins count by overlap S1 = -4.72 min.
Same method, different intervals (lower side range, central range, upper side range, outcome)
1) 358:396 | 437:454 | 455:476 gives -1.5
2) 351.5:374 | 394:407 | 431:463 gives -1.6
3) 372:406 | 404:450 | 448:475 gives -3.8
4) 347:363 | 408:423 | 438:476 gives -3.1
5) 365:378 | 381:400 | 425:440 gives -1.4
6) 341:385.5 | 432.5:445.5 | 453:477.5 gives -1.1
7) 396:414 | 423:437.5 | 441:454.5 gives 0.4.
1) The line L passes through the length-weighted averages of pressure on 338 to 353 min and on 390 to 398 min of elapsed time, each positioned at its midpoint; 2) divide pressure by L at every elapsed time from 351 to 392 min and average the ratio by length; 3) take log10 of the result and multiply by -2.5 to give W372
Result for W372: 0.01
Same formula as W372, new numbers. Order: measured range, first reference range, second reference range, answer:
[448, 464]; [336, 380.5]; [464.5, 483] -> -0.06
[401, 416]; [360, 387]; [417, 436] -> -0.07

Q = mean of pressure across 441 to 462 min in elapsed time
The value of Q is 54.8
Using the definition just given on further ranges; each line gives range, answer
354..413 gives 57.3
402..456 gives 58.5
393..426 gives 61.4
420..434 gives 58.8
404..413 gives 61.6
